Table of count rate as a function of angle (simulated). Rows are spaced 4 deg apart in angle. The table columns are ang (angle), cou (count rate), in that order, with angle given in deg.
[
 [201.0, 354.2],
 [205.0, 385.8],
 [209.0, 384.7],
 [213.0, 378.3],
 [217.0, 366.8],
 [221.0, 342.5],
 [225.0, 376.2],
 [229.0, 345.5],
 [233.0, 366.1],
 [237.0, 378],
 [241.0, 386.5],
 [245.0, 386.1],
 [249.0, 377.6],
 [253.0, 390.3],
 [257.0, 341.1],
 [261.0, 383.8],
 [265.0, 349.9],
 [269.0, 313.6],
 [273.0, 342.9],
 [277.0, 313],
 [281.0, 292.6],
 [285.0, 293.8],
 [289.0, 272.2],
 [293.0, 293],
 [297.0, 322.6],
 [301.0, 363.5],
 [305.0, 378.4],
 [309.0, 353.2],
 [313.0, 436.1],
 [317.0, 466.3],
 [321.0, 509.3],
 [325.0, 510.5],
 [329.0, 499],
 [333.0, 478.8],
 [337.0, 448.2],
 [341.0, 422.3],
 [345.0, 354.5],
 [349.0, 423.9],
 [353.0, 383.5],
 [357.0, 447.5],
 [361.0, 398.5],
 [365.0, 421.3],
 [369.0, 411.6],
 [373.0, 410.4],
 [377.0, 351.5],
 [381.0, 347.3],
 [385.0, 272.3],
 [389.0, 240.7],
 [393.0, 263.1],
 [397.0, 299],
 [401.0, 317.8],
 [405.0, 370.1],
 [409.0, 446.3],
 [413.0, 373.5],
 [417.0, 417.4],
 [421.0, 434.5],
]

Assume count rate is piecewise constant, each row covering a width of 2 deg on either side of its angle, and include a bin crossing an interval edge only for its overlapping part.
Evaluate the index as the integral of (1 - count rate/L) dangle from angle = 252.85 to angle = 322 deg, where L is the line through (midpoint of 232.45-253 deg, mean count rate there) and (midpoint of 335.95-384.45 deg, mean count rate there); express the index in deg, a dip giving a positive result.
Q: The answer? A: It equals 6.1 deg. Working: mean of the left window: 381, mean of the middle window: 353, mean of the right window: 397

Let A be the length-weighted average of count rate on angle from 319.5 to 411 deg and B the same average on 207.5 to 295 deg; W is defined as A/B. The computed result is 1.1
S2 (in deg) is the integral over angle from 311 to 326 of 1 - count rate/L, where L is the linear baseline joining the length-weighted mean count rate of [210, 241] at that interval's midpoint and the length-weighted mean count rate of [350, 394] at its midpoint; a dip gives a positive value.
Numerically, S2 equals -4.7 deg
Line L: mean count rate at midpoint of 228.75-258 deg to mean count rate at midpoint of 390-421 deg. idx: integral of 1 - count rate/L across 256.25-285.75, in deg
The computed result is 3.28 deg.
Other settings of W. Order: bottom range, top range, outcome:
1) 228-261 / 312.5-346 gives 1.24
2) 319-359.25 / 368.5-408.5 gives 0.74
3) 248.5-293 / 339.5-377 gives 1.23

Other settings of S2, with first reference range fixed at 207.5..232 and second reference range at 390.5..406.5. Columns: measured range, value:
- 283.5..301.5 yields 1.95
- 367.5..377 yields -2.45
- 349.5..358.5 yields -2.58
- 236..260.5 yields -1.43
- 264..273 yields 0.45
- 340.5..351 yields -2.32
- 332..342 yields -3.71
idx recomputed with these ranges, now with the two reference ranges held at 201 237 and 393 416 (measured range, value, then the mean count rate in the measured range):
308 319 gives -1.92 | 424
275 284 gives 1.53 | 302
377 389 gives 1.73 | 305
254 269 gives 0.44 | 354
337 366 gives -4.11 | 410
